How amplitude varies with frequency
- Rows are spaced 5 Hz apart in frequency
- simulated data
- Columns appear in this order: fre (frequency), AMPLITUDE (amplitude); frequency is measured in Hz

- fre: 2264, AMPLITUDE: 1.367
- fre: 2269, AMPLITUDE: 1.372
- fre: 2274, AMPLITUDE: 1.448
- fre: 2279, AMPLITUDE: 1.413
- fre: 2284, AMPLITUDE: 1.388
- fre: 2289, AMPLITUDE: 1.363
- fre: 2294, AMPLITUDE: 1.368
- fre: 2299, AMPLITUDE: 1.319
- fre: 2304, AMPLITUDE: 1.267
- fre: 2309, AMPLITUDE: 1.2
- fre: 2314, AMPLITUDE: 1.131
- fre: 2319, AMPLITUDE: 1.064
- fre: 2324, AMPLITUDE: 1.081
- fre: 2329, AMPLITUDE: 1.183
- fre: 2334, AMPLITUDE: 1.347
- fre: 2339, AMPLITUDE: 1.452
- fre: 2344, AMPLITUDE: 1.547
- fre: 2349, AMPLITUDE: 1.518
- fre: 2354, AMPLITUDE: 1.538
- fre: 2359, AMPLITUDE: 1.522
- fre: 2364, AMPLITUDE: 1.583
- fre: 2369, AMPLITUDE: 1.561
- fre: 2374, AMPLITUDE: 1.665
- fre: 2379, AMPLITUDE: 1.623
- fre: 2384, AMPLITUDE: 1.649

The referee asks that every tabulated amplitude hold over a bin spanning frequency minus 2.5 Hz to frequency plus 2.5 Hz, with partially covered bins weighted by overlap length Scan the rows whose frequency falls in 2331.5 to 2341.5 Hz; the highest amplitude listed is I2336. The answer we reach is 1.452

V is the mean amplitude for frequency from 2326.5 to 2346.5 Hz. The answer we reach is 1.38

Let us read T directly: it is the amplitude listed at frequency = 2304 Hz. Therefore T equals 1.267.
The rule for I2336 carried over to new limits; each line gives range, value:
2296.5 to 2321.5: 1.319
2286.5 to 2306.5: 1.368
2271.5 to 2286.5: 1.448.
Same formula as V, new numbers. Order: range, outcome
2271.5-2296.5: 1.4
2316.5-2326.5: 1.07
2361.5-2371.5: 1.57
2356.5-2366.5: 1.55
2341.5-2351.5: 1.53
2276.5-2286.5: 1.4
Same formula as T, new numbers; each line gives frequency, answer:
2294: 1.368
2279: 1.413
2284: 1.388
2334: 1.347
